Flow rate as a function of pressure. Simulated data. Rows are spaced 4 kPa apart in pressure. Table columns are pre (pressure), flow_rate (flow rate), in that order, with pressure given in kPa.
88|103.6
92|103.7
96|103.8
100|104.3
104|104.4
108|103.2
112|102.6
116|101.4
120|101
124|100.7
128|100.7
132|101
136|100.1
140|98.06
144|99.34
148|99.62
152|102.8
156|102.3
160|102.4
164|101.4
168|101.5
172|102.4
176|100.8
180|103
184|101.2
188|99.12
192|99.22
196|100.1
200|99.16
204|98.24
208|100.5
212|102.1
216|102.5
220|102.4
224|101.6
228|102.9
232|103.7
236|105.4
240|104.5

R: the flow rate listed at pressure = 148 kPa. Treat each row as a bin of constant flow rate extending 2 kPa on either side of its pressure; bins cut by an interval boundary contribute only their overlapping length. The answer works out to 99.62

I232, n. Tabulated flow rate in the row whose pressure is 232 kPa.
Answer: 103.7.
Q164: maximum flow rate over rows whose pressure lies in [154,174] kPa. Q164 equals 102.4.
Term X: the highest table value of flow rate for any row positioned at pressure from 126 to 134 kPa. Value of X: 101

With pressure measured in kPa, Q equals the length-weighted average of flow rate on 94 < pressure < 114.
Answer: 104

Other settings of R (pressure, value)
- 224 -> 101.6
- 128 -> 100.7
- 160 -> 102.4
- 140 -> 98.06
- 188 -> 99.12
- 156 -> 102.3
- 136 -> 100.1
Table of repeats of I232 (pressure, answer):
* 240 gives 104.5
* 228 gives 102.9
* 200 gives 99.16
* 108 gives 103.2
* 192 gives 99.22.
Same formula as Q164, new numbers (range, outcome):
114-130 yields 101.4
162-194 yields 103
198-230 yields 102.9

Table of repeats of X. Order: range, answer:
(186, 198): 100.1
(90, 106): 104.4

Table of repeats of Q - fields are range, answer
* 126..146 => 99.8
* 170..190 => 101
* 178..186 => 102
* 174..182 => 102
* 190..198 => 99.7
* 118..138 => 101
